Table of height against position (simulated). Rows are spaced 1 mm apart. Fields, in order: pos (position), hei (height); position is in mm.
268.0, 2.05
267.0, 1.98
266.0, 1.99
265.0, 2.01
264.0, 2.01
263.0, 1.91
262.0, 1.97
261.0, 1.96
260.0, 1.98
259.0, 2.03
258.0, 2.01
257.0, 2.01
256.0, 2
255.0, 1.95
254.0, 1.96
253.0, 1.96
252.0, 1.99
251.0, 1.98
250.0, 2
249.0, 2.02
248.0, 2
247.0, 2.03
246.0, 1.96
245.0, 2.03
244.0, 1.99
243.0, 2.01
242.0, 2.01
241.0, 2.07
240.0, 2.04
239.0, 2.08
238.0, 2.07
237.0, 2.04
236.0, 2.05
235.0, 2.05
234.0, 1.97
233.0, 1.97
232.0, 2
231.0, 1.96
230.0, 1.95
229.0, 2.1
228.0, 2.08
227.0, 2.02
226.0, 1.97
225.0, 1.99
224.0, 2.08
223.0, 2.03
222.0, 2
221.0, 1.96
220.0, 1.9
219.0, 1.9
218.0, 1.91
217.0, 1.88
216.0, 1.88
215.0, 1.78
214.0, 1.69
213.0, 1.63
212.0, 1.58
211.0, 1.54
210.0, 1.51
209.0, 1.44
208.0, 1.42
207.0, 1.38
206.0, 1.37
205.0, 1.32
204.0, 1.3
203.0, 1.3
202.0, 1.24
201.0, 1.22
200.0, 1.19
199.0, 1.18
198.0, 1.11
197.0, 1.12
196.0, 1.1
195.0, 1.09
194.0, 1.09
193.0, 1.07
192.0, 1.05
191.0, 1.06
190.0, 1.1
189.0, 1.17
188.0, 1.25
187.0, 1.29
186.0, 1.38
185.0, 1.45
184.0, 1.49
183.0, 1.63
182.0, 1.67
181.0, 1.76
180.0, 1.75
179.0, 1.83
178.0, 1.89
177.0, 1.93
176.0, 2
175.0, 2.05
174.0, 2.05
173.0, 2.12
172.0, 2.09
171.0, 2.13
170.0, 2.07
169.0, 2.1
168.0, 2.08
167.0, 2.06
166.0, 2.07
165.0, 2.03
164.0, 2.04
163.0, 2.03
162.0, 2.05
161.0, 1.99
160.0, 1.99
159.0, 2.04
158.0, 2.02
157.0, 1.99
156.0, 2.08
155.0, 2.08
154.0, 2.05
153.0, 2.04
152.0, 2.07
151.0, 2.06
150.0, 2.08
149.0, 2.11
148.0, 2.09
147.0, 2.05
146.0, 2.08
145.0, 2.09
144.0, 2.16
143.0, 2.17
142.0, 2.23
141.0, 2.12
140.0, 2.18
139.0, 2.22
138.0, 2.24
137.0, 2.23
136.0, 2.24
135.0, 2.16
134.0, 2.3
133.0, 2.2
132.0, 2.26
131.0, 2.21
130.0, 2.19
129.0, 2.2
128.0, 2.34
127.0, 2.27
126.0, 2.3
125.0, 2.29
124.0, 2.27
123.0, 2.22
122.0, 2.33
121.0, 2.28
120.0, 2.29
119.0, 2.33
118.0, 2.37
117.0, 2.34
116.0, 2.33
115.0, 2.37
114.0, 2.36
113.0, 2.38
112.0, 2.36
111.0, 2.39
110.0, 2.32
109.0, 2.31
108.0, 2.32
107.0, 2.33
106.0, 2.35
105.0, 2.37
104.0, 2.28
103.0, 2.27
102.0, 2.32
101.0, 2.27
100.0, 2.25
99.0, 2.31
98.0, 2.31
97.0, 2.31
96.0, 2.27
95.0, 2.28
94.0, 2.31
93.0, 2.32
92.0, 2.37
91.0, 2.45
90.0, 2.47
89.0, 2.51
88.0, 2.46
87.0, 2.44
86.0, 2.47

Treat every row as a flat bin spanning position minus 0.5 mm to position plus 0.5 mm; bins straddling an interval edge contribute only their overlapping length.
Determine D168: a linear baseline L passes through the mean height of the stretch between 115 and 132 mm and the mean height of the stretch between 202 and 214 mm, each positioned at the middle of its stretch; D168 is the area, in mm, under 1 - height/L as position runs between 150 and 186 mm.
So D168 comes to -2.3 mm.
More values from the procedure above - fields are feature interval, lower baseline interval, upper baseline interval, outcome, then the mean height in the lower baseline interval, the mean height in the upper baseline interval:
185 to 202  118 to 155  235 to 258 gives 7.56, 2.19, 2.01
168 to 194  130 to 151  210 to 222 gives 4.19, 2.17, 1.78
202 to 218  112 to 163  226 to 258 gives 4.08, 2.19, 2.01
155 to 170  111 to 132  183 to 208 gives -2.95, 2.3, 1.23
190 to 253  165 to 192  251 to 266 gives 5.40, 1.74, 1.98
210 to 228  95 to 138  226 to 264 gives 1.74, 2.29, 2.01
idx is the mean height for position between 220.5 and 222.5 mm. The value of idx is 1.98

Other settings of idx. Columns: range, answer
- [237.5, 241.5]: 2.06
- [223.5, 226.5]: 2.01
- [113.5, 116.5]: 2.35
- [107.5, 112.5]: 2.34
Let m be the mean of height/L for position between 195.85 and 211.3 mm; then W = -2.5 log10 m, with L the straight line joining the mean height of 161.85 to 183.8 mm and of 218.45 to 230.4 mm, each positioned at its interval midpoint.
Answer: 0.462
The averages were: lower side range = 1.97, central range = 1.3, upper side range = 2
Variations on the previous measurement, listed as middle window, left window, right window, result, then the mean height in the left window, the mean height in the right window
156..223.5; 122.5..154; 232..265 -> 0.26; 2.18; 2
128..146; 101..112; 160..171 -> -0.01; 2.33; 2.05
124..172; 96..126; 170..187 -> -0.05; 2.32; 1.82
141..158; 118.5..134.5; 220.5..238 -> 0.06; 2.27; 2.01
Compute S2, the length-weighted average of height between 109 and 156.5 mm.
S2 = 2.22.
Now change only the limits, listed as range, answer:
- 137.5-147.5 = 2.15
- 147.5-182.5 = 2.01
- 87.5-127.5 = 2.33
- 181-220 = 1.4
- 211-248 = 1.96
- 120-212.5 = 1.84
